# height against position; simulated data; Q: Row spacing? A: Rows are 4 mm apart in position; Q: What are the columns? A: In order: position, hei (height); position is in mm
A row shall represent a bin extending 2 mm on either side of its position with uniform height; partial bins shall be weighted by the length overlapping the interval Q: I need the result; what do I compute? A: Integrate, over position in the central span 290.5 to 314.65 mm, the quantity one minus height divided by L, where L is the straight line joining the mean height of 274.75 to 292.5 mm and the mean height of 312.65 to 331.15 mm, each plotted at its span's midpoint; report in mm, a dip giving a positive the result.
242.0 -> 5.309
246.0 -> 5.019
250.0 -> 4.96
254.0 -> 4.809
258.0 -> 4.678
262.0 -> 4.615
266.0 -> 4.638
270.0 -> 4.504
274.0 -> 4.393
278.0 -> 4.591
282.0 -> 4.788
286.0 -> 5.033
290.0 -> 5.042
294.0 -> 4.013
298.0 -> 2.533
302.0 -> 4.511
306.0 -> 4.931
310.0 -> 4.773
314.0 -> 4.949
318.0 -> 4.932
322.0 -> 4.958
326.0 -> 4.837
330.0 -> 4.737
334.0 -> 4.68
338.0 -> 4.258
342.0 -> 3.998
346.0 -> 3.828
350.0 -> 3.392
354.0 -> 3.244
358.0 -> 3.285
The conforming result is 2.8 mm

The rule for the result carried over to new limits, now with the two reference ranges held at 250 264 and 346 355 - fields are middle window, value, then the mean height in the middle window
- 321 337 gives -4.4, 4.76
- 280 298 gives -0.7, 4.48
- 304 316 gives -2.6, 4.88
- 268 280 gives 0.0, 4.5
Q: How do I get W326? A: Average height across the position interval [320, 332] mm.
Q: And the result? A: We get 4.84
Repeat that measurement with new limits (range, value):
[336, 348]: 4.03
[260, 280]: 4.55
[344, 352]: 3.61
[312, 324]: 4.95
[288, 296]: 4.53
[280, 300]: 4.28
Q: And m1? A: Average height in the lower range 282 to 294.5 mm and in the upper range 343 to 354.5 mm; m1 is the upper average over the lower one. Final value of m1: 0.74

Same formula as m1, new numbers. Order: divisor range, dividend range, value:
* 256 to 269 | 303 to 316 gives 1.05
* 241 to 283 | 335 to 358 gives 0.79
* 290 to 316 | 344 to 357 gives 0.80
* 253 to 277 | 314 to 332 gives 1.06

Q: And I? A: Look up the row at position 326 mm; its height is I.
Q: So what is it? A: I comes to 4.837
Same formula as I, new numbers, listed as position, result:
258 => 4.678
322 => 4.958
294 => 4.013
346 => 3.828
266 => 4.638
